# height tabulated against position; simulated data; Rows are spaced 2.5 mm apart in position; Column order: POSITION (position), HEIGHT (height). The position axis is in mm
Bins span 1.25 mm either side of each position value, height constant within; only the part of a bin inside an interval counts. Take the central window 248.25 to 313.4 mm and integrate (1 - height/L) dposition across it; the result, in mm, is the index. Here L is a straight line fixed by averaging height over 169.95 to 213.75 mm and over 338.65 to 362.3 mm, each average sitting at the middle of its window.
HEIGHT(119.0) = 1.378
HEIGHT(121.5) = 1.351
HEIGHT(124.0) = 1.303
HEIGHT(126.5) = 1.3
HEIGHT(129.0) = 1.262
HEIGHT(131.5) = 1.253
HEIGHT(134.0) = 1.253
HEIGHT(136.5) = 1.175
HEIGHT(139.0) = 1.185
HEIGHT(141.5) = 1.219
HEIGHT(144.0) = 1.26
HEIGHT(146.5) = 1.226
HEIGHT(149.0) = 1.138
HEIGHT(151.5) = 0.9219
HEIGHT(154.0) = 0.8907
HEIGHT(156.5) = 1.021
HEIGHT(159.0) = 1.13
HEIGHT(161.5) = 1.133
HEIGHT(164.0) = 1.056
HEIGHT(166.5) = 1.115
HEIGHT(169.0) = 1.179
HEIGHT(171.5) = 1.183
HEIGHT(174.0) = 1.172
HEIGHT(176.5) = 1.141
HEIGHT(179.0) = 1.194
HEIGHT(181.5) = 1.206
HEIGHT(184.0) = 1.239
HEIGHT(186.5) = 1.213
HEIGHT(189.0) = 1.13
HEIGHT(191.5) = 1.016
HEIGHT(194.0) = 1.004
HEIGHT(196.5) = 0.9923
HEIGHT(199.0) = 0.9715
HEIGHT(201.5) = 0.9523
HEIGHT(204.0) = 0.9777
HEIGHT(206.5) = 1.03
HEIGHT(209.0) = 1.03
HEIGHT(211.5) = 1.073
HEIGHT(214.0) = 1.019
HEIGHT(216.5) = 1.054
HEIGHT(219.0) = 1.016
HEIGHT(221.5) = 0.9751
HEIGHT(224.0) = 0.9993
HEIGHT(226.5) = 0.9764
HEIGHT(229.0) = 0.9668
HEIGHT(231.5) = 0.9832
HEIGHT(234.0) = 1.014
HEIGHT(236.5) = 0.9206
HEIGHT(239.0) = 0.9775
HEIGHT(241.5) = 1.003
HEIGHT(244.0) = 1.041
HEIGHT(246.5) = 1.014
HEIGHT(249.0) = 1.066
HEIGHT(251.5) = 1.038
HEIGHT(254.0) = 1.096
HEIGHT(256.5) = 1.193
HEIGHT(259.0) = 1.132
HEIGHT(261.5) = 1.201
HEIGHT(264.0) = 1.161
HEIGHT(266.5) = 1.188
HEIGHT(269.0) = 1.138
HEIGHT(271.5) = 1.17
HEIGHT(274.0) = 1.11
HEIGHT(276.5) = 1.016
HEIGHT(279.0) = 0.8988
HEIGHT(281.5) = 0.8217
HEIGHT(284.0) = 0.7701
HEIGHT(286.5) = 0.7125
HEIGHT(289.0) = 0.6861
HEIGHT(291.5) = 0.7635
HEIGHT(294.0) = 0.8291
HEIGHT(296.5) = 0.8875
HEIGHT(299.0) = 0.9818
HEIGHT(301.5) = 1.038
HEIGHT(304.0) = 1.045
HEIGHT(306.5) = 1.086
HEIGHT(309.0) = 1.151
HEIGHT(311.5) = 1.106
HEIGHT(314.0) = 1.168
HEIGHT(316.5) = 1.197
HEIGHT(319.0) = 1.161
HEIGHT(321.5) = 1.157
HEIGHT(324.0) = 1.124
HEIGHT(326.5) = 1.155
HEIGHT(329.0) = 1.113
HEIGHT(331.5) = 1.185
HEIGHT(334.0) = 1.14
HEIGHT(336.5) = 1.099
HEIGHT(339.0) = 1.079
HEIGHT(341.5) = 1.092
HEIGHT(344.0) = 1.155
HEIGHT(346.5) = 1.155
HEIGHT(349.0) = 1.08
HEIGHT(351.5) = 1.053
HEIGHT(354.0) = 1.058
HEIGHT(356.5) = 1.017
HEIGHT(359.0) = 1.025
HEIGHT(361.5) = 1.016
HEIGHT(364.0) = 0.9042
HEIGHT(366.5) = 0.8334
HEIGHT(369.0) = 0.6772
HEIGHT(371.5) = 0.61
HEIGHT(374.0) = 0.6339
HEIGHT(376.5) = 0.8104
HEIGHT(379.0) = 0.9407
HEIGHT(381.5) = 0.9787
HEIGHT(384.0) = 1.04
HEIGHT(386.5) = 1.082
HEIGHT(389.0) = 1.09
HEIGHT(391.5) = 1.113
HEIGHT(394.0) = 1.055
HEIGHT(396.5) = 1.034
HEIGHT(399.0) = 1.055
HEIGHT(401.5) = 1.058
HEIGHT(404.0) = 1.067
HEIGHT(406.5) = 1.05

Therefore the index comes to 4.1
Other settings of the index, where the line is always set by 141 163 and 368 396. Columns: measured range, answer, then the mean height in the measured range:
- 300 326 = -4.0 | 1.12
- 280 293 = 3.1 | 0.755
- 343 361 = -2.5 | 1.07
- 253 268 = -2.2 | 1.16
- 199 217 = 0.7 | 1.01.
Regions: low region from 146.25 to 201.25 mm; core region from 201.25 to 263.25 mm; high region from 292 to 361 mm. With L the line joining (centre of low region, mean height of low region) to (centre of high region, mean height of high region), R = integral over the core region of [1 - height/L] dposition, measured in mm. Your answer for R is 3.4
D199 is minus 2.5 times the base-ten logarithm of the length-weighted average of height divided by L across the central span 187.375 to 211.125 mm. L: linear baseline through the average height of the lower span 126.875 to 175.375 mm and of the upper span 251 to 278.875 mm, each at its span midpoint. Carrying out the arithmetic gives 0.12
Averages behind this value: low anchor 1.15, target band 1.02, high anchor 1.12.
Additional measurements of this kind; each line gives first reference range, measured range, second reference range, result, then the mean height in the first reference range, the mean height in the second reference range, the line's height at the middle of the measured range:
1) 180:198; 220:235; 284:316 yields 0.08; 1.11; 0.953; 1.06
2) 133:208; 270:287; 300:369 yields 0.16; 1.11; 1.08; 1.09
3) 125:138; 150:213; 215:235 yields 0.03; 1.25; 0.998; 1.11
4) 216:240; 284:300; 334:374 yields 0.22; 0.986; 0.984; 0.985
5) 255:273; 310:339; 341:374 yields -0.11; 1.17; 0.959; 1.03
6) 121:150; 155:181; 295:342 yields 0.08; 1.24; 1.1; 1.22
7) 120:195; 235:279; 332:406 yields 0.01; 1.16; 1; 1.09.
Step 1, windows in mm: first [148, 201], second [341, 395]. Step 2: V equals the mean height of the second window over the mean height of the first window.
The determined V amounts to 0.89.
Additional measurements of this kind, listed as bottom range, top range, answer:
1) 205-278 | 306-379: 0.98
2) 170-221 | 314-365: 1.02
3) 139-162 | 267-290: 0.84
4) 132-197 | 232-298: 0.88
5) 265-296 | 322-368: 1.16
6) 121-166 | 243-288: 0.89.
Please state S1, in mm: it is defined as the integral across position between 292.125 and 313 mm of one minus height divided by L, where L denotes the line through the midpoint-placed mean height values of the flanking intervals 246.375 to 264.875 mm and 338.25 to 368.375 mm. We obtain 1.3 mm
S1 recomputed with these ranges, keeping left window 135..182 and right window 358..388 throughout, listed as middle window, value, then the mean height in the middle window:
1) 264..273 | -1.4 mm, 1.16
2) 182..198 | -0.1 mm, 1.1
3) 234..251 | 0.5 mm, 1.01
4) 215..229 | 0.8 mm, 1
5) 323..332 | -2.0 mm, 1.14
